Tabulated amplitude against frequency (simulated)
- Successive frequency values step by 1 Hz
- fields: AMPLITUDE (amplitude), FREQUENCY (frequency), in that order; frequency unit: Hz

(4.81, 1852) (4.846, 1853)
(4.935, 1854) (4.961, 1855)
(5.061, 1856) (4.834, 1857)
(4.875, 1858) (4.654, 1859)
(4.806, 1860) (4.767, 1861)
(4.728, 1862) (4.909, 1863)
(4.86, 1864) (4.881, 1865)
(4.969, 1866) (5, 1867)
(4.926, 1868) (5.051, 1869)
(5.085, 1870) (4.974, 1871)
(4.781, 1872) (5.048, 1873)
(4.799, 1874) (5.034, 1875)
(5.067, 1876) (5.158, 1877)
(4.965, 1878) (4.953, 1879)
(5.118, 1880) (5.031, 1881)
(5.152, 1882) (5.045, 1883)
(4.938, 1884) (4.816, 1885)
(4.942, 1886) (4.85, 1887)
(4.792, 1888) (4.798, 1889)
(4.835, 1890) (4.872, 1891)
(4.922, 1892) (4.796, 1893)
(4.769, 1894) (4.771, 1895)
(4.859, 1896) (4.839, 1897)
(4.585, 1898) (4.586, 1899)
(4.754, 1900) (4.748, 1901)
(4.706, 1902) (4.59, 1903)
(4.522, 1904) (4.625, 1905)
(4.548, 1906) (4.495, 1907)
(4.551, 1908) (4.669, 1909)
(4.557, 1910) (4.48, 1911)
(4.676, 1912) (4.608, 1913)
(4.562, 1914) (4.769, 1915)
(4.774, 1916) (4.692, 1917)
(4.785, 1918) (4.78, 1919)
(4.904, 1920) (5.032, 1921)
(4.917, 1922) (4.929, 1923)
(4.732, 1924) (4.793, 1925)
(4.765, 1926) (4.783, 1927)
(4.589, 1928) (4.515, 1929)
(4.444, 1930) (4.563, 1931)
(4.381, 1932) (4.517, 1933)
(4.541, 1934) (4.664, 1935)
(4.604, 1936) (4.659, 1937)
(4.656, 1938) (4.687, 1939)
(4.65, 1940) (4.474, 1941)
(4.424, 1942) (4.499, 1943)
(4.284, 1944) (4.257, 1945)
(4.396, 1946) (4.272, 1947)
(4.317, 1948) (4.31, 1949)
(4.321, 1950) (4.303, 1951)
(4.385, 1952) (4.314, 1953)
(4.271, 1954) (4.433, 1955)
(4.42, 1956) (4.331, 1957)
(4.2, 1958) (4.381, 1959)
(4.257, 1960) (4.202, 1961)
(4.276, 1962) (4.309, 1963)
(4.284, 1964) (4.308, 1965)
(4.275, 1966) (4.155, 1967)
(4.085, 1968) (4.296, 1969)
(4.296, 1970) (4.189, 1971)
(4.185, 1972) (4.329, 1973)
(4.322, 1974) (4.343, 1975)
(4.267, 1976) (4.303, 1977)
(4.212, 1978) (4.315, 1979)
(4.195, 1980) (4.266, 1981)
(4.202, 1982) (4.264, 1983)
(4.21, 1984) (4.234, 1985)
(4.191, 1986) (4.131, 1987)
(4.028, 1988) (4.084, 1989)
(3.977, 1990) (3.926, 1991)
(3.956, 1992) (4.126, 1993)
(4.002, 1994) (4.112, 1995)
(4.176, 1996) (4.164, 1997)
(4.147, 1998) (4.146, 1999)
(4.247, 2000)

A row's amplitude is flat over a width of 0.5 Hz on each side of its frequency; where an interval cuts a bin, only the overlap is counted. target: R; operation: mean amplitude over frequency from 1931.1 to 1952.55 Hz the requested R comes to 4.46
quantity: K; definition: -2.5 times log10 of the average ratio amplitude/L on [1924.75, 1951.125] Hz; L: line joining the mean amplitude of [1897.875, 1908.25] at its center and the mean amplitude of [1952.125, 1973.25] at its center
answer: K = -0.022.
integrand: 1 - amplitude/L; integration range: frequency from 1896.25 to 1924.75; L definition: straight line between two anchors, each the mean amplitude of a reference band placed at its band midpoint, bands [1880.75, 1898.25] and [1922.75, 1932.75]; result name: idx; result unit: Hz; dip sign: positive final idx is 0.3 Hz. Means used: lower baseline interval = 4.87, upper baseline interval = 4.64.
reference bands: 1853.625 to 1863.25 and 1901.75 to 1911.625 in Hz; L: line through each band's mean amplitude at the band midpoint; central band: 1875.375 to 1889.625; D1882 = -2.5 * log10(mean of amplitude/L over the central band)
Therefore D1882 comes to -0.06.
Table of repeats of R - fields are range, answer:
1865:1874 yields 4.96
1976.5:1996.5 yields 4.15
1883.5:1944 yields 4.69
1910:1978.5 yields 4.47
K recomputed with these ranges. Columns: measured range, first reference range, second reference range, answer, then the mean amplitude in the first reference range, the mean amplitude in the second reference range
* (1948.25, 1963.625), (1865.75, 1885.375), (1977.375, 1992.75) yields 0.01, 5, 4.15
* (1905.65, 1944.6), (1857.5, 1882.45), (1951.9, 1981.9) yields -0.02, 4.94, 4.28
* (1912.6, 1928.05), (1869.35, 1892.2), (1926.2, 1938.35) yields -0.03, 4.96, 4.58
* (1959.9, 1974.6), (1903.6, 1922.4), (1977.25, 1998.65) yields 0.01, 4.68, 4.14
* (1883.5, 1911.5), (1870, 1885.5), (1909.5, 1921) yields 0.03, 4.99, 4.7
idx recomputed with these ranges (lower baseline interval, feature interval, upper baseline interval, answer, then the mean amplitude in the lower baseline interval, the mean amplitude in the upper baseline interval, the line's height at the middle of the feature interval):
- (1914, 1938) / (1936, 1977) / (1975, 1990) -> 0.8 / 4.7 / 4.2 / 4.43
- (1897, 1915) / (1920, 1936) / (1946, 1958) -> -0.7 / 4.61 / 4.33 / 4.48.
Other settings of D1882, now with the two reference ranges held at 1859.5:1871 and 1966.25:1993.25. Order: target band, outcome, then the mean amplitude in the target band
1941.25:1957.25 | 0.01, 4.35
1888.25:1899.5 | -0.01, 4.78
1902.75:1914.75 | 0.01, 4.58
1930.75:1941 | -0.03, 4.59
